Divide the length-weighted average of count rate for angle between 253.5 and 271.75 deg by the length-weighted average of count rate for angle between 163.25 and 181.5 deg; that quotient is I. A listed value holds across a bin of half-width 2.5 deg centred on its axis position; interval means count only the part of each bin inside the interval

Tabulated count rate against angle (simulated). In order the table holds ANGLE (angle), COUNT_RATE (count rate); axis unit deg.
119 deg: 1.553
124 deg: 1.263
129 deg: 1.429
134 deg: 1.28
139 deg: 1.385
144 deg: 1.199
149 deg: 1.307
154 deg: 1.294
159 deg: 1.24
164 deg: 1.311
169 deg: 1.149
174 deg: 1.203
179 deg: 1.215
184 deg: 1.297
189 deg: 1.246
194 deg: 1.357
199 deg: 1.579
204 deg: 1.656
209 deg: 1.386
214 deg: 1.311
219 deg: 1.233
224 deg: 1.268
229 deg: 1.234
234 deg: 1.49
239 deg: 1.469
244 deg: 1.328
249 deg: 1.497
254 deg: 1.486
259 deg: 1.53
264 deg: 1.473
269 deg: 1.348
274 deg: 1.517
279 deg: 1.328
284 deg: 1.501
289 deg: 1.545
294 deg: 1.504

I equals 1.2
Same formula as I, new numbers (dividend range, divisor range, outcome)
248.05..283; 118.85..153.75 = 1.10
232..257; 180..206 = 1.03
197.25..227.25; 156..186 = 1.13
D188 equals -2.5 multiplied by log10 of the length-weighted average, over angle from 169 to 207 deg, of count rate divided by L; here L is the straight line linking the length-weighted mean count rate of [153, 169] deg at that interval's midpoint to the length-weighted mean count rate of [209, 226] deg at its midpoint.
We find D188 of -0.06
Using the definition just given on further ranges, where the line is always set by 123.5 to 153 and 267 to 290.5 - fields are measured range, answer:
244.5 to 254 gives -0.03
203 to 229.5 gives 0.04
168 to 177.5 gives 0.14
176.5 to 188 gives 0.08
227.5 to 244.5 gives 0.01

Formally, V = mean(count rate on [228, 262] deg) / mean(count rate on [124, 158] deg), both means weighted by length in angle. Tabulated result 1.10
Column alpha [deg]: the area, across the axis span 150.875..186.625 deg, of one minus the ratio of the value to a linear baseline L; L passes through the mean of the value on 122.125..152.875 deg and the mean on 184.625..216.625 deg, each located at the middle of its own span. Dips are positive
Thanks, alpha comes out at 3.1 deg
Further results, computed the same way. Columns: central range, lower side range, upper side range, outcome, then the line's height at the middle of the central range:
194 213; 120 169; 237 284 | -1.72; 1.37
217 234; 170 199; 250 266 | 1.49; 1.4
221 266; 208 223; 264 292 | -1.62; 1.37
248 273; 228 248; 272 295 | -0.53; 1.44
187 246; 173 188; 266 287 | -3.18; 1.31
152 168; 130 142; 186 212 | 1.26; 1.38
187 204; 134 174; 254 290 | -1.29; 1.33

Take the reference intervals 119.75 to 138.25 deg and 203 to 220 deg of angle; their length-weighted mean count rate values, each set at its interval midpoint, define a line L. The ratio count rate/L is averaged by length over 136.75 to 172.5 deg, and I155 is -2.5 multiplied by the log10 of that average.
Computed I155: 0.08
